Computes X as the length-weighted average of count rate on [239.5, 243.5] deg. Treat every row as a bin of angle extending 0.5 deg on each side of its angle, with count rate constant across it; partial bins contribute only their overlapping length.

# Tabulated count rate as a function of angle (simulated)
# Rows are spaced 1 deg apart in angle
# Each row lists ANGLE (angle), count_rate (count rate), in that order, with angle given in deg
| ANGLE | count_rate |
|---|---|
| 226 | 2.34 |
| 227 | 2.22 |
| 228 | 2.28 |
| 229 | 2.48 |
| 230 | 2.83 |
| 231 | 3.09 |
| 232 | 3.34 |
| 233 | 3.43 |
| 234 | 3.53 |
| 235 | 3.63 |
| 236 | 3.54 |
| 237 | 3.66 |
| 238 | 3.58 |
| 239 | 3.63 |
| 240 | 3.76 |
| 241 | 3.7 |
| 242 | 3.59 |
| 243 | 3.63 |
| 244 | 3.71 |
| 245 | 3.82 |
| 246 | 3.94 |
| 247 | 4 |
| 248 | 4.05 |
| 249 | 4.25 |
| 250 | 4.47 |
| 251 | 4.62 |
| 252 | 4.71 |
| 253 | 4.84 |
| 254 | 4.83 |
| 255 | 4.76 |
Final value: 3.67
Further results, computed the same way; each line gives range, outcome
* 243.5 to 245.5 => 3.76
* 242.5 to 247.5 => 3.82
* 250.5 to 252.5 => 4.67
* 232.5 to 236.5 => 3.53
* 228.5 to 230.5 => 2.66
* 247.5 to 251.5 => 4.35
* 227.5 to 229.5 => 2.38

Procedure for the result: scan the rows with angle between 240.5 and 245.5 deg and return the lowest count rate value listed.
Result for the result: 3.59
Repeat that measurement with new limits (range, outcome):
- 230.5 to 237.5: 3.09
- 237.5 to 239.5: 3.58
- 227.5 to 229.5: 2.28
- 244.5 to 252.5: 3.82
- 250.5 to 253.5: 4.62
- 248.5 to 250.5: 4.25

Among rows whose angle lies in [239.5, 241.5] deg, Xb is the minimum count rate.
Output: 3.7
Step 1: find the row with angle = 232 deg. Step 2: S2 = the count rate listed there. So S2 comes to 3.34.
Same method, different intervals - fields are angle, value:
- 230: 2.83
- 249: 4.25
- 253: 4.84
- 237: 3.66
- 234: 3.53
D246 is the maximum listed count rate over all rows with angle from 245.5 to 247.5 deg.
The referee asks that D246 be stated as 4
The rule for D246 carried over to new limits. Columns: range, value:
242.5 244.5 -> 3.71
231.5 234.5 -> 3.53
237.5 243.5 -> 3.76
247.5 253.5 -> 4.84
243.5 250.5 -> 4.47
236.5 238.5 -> 3.66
